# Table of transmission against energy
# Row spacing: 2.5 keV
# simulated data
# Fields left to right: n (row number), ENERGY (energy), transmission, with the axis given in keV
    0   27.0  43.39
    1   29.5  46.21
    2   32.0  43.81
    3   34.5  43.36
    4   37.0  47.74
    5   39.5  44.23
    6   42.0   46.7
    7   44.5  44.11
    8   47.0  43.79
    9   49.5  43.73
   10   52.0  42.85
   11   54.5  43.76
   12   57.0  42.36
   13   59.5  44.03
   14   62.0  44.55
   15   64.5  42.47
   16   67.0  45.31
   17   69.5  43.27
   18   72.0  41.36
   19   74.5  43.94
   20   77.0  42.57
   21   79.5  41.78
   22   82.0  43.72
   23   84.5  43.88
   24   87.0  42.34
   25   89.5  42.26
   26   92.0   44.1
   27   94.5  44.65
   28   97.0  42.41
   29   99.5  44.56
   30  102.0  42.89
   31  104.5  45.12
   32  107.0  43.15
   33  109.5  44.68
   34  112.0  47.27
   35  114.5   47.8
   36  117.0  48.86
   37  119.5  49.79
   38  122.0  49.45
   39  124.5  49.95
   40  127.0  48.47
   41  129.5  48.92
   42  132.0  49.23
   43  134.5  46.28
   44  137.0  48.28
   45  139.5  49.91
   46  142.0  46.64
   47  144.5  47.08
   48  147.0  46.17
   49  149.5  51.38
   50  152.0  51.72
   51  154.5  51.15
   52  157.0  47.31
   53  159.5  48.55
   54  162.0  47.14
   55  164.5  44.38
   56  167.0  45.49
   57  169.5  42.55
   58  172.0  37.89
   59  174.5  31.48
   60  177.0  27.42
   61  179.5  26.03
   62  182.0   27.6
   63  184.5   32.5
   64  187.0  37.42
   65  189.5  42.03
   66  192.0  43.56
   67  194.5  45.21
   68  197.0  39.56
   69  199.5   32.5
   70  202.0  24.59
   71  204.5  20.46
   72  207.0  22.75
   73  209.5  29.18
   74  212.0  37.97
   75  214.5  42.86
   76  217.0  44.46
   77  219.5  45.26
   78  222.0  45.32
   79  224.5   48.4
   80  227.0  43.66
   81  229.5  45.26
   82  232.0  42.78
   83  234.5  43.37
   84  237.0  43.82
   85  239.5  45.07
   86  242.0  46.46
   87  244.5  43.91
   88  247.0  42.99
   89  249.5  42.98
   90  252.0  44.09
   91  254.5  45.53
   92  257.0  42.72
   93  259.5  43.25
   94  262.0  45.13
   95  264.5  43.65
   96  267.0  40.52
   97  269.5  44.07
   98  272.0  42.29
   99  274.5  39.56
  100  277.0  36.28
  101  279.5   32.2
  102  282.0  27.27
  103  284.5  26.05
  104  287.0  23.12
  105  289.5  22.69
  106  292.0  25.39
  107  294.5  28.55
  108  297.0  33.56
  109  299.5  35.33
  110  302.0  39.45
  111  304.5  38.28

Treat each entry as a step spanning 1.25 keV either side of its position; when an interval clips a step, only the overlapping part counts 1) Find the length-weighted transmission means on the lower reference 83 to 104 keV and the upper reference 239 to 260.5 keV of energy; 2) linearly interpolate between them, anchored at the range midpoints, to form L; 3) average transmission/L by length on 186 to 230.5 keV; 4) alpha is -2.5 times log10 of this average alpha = 0.148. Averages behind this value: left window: 43.5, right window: 44.1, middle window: 38.3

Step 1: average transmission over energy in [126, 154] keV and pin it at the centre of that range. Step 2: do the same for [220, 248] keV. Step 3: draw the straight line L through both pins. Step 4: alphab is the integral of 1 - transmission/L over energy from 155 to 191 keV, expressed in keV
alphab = 6.53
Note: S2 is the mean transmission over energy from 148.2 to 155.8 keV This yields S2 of 51.4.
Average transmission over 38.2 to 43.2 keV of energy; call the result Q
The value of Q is 45.5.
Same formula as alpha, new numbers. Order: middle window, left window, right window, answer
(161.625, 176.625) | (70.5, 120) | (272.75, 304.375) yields -0.03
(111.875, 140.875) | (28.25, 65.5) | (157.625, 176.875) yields -0.15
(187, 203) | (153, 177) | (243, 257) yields 0.14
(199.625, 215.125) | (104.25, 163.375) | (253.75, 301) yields 0.38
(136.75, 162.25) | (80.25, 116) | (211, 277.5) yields -0.11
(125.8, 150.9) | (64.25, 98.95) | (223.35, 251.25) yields -0.11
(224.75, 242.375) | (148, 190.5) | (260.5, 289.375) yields -0.18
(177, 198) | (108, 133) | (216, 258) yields 0.26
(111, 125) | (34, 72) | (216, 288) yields -0.13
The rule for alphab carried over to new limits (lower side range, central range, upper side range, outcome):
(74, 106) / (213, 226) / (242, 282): -0.9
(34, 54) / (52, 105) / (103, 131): 3.0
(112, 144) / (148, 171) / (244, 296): -0.8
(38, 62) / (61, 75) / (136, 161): 0.5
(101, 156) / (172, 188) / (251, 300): 4.7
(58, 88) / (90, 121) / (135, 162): 0.1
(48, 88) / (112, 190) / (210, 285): -2.9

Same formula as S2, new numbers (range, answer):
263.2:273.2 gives 42.6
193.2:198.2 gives 42.4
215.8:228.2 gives 45.4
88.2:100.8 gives 43.6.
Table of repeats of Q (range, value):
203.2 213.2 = 27.5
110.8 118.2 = 48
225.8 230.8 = 44.5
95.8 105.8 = 43.7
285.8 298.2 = 26.6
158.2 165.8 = 46.7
